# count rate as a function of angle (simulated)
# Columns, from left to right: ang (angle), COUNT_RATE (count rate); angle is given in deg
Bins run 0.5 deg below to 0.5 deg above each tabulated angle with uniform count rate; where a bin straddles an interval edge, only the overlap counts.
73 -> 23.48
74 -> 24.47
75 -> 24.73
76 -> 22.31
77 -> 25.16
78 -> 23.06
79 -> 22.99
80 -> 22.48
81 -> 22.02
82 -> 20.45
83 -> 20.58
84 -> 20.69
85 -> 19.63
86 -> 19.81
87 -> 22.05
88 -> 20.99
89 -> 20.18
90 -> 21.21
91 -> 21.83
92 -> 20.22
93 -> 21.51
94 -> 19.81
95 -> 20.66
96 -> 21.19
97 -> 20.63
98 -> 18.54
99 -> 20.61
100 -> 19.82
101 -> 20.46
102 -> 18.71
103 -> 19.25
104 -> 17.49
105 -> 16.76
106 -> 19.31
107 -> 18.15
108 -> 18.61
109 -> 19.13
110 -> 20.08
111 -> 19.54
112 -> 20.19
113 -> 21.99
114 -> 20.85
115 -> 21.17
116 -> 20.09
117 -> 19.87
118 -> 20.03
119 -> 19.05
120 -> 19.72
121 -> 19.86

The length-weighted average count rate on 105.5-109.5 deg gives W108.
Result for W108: 18.8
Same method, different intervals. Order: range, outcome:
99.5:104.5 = 19.1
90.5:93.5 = 21.2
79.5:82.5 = 21.7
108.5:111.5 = 19.6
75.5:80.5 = 23.2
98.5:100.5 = 20.2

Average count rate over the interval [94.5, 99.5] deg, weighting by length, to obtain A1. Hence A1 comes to 20.3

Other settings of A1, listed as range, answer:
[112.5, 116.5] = 21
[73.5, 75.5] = 24.6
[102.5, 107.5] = 18.2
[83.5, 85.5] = 20.2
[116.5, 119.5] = 19.7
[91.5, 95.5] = 20.6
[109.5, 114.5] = 20.5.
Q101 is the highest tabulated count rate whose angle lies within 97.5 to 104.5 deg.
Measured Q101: 20.61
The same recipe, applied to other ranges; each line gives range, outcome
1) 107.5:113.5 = 21.99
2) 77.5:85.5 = 23.06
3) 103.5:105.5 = 17.49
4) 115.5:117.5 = 20.09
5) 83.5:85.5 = 20.69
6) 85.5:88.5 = 22.05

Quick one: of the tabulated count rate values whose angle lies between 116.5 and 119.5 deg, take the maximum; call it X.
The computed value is 20.03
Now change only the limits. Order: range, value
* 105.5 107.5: 19.31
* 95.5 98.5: 21.19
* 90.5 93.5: 21.83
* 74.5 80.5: 25.16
